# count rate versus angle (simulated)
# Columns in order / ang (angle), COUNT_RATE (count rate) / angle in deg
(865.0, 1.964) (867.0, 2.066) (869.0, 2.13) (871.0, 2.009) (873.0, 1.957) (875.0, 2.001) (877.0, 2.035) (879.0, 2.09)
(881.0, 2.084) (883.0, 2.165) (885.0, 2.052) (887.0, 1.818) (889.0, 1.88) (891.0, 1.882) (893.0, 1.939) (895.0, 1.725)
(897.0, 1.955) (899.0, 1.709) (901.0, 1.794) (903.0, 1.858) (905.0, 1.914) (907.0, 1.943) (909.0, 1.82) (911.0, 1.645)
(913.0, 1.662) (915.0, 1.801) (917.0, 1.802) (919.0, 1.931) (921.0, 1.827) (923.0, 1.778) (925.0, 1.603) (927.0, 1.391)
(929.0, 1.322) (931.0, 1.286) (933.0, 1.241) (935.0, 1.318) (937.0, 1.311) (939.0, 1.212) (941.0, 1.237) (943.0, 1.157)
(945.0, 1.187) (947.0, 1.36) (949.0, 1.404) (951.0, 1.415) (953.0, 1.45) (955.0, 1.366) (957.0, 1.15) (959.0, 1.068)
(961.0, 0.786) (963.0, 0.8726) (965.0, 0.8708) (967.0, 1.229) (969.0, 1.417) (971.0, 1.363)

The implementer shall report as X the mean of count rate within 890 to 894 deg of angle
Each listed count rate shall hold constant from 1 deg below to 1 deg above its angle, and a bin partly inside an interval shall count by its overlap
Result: 1.91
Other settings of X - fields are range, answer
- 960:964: 0.829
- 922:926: 1.69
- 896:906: 1.85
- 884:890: 1.92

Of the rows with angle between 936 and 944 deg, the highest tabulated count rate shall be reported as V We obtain 1.311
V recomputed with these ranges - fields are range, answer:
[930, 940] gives 1.318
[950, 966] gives 1.45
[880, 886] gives 2.165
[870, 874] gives 2.009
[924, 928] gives 1.603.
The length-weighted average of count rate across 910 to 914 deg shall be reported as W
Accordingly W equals 1.65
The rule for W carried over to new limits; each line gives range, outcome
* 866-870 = 2.1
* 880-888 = 2.03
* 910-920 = 1.77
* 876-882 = 2.07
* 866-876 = 2.03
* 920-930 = 1.58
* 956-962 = 1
